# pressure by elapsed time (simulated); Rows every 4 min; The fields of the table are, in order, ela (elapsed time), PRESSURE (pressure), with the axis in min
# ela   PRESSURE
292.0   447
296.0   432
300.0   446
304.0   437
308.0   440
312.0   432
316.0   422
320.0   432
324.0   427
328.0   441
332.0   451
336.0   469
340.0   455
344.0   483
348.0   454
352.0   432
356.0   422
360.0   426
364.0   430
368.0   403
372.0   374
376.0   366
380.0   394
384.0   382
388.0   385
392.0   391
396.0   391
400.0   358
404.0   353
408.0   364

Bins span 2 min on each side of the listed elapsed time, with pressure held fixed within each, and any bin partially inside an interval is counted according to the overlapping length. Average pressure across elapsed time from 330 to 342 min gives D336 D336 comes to 458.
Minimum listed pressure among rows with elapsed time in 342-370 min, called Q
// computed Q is 403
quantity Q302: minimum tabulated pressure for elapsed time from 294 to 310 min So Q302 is 432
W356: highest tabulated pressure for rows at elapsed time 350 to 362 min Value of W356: 432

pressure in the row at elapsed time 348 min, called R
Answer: 454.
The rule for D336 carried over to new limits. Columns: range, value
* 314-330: 430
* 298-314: 439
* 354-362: 424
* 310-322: 429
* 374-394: 384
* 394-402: 374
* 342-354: 456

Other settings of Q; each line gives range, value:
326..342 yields 441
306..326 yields 422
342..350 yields 454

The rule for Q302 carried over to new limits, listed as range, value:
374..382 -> 366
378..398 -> 382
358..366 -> 426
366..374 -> 374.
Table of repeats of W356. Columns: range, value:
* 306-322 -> 440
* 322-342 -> 469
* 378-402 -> 394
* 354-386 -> 430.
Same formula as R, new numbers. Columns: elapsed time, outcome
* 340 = 455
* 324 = 427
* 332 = 451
